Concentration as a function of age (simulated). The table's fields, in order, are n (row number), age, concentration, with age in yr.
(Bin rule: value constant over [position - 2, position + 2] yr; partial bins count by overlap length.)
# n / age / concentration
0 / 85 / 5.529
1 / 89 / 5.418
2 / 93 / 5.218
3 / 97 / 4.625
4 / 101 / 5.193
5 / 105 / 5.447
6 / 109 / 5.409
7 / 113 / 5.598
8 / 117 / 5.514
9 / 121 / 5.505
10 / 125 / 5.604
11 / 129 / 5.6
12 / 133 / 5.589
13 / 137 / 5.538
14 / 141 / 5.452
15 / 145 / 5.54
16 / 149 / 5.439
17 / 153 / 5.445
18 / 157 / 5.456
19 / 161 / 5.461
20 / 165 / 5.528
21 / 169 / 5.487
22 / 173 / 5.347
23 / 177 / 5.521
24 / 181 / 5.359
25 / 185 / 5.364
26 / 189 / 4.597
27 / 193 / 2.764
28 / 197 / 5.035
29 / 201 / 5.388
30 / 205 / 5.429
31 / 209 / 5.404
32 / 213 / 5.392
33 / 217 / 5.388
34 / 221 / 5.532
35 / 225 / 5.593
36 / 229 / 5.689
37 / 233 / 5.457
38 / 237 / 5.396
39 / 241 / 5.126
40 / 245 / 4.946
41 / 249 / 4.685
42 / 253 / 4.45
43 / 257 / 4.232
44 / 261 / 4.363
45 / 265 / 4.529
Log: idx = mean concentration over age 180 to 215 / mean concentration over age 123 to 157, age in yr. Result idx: 0.90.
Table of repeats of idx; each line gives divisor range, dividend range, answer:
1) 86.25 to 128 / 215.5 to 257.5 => 0.96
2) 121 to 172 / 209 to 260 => 0.94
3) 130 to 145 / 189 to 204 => 0.81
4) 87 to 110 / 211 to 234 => 1.06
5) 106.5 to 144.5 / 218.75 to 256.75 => 0.93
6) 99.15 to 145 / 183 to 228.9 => 0.93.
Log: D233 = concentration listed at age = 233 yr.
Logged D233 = 5.457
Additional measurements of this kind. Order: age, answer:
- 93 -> 5.218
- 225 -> 5.593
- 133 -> 5.589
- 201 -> 5.388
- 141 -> 5.452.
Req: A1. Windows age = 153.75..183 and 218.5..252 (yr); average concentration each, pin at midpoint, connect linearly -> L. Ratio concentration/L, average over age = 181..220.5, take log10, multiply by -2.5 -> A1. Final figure 0.07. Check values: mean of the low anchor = 5.45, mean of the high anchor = 5.28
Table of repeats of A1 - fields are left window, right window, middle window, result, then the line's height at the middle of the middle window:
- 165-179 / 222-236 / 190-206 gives 0.195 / 5.51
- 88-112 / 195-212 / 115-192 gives -0.027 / 5.27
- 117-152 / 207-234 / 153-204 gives 0.078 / 5.51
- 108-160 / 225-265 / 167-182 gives -0.026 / 5.31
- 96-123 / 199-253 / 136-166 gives -0.029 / 5.34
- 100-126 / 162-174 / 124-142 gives -0.018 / 5.47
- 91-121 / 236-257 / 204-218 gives -0.095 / 4.95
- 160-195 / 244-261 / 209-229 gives -0.156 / 4.76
